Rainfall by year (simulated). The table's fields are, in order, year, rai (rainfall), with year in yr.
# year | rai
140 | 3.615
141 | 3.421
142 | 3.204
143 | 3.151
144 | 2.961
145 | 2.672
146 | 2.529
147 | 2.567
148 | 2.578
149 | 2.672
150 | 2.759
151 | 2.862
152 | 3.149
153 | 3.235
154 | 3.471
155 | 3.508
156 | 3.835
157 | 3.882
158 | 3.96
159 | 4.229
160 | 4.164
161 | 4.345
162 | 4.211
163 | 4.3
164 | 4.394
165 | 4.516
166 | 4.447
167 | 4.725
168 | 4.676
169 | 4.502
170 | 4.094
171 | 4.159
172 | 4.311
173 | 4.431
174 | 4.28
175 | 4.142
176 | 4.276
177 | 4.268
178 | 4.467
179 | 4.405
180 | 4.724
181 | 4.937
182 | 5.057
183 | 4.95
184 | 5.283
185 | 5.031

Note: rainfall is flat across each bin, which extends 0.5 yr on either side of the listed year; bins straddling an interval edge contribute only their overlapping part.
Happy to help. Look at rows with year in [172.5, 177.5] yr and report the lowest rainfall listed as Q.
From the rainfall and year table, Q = 4.142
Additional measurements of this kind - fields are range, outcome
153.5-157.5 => 3.471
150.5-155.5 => 2.862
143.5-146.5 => 2.529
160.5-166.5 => 4.211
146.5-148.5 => 2.567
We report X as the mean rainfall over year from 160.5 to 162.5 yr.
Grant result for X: 4.28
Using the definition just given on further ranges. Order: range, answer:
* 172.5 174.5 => 4.36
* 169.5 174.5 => 4.26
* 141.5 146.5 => 2.9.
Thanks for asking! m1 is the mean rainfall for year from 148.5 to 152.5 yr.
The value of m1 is 2.86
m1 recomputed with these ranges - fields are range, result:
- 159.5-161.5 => 4.25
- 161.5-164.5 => 4.3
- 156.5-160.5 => 4.06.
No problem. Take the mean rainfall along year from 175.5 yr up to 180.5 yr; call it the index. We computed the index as 4.43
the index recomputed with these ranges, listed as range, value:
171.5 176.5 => 4.29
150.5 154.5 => 3.18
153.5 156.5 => 3.6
